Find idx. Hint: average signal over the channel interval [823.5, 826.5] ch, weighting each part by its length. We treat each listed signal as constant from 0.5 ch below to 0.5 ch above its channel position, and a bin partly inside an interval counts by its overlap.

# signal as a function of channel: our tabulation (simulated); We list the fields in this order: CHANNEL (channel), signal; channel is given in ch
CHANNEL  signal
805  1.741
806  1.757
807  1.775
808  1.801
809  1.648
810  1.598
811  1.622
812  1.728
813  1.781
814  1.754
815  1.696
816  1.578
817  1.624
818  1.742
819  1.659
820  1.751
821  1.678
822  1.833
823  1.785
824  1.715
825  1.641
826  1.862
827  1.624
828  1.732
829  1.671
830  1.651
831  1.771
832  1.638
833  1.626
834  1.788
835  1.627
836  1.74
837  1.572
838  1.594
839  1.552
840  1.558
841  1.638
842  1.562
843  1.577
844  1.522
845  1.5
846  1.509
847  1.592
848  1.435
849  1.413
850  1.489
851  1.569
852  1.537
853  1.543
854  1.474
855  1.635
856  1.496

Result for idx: 1.74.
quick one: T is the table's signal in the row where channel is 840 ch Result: 1.558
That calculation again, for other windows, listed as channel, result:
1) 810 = 1.598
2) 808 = 1.801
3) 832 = 1.638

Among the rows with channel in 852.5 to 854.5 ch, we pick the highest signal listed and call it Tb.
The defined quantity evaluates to 1.543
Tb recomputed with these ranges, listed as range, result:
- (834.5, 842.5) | 1.74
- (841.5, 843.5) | 1.577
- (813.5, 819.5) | 1.754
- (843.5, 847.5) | 1.592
